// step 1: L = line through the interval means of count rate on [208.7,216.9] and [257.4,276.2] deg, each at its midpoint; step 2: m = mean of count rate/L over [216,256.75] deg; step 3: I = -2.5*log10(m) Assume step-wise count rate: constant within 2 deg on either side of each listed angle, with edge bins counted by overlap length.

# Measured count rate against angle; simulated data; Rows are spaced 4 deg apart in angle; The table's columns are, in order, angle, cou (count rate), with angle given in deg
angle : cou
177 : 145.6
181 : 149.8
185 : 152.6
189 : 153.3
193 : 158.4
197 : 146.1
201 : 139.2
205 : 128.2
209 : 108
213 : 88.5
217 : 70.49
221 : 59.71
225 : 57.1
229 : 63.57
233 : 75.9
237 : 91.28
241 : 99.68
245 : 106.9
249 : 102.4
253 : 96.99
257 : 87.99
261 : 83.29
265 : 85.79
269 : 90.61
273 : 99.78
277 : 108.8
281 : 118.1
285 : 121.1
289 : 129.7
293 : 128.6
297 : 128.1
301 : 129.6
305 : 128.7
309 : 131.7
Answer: 0.09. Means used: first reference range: 89.8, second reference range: 90.9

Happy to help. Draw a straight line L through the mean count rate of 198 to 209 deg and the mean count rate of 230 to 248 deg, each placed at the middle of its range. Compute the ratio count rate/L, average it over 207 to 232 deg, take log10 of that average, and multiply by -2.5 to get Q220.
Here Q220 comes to 0.46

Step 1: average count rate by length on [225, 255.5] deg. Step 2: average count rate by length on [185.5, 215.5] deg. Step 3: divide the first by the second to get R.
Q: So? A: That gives 0.7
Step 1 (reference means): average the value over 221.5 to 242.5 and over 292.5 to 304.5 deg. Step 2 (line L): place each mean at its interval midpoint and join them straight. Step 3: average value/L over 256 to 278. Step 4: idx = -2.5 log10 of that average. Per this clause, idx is 0.13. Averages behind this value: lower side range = 75.7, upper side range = 129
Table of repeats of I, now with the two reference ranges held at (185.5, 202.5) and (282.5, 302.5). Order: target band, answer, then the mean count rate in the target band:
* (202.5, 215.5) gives 0.332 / 108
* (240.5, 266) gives 0.394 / 94.8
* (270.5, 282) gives 0.215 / 107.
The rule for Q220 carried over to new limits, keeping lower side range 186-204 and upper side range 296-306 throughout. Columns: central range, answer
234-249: 0.38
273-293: 0.12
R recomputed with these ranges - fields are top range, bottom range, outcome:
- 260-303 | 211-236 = 1.60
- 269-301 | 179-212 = 0.84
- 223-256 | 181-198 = 0.57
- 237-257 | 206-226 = 1.23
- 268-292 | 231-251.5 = 1.19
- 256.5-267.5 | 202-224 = 0.93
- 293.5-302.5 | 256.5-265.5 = 1.51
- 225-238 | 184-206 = 0.50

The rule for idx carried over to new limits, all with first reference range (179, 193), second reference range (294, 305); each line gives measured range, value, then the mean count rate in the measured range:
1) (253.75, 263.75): 0.50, 87.1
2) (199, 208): 0.14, 131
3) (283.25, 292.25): 0.04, 126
